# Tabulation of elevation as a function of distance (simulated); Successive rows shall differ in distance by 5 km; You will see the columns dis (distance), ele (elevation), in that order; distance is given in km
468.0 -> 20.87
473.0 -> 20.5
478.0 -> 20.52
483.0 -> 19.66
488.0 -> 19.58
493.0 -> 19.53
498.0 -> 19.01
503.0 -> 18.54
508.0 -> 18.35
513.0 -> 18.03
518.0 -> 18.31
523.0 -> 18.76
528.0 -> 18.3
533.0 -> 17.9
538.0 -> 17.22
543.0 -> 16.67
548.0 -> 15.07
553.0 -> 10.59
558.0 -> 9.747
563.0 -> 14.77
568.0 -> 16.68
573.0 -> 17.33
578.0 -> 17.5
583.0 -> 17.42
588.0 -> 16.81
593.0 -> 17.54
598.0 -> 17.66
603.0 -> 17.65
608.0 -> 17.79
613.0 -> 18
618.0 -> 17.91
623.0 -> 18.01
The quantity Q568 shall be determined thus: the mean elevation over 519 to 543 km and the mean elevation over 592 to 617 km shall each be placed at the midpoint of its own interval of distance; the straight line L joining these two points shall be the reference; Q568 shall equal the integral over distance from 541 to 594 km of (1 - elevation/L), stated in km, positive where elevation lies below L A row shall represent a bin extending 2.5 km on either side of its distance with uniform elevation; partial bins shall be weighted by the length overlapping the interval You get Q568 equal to 7.2 km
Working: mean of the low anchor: 17.9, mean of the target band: 15.4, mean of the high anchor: 17.8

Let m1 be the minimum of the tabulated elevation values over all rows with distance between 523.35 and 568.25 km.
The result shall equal 9.747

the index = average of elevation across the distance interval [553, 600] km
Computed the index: 15.8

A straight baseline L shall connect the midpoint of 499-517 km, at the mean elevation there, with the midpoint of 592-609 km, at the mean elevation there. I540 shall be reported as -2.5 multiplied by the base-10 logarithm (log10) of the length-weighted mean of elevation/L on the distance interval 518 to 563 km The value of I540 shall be 0.16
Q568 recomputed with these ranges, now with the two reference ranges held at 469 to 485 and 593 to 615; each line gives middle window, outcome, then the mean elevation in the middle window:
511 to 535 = 1.37 km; 18.3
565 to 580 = 1.06 km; 17.1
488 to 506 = 0.74 km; 19.1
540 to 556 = 4.08 km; 14.1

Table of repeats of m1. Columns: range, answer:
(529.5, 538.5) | 17.22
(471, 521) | 18.03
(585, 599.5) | 16.81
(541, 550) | 15.07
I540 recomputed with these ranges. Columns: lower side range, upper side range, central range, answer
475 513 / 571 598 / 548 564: 0.44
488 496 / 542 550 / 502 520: -0.01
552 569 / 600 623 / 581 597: -0.11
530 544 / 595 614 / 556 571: 0.24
